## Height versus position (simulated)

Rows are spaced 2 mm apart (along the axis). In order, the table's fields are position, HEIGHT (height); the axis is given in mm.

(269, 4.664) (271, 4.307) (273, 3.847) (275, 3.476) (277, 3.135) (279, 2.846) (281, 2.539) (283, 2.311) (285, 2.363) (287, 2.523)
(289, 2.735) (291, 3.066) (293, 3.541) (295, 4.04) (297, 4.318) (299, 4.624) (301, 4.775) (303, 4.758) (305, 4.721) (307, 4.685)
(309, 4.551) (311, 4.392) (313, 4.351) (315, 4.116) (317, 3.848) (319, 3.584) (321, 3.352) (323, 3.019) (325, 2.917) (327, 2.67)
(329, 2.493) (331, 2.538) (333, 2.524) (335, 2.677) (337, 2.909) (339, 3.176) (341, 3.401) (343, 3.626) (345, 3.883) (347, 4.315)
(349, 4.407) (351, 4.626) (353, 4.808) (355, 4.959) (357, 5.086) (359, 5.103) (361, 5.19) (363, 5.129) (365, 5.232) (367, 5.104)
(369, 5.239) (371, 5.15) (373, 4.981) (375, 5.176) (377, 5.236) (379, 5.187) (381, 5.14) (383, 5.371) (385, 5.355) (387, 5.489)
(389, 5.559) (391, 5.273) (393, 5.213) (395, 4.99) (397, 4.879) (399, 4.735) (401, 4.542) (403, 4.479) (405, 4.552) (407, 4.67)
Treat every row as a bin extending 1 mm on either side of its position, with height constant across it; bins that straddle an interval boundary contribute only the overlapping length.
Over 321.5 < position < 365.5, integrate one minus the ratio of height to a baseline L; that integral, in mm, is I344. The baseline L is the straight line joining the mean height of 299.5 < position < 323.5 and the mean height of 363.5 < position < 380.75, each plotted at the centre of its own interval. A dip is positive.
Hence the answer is 8.6 mm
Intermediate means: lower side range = 4.21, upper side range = 5.16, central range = 3.83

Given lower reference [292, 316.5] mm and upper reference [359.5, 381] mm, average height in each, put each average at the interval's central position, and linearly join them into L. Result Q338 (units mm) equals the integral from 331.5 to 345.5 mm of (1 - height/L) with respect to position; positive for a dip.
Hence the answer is 4.9 mm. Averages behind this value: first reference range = 4.39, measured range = 3.12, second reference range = 5.16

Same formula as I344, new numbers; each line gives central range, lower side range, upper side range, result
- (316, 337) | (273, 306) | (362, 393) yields 6.2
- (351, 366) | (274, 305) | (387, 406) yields -2.1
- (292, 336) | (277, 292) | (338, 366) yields -5.0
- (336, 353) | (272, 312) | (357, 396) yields 2.9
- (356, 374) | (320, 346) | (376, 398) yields -3.4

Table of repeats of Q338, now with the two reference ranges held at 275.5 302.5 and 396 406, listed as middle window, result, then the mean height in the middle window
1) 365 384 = -3.75 mm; 5.18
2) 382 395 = -2.48 mm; 5.35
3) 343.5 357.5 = -1.67 mm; 4.53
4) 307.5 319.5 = -1.92 mm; 4.19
